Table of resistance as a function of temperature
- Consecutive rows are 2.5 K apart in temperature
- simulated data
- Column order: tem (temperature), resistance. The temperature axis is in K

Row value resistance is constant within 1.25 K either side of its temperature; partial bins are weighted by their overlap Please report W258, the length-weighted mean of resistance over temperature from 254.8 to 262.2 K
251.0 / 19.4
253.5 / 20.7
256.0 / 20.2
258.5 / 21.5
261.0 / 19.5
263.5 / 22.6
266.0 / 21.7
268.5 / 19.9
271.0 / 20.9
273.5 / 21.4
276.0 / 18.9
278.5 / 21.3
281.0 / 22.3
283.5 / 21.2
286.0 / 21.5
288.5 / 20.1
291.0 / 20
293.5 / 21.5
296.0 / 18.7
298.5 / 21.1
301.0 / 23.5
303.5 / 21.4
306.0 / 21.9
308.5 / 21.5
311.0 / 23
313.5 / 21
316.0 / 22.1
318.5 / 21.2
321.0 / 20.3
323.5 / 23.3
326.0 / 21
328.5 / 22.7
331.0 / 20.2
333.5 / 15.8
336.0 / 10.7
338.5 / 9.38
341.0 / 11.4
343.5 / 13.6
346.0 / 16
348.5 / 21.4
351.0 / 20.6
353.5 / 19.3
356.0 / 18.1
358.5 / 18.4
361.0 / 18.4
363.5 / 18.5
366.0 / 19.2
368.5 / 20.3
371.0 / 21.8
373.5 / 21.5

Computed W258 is 20.4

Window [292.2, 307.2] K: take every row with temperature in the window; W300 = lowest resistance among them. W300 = 18.7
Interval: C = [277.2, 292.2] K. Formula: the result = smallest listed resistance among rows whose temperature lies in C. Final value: 20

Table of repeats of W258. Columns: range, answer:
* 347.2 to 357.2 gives 19.8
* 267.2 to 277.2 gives 20.3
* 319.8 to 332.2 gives 21.5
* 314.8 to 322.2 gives 21.2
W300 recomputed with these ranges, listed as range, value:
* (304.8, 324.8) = 20.3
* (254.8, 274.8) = 19.5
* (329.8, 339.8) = 9.38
